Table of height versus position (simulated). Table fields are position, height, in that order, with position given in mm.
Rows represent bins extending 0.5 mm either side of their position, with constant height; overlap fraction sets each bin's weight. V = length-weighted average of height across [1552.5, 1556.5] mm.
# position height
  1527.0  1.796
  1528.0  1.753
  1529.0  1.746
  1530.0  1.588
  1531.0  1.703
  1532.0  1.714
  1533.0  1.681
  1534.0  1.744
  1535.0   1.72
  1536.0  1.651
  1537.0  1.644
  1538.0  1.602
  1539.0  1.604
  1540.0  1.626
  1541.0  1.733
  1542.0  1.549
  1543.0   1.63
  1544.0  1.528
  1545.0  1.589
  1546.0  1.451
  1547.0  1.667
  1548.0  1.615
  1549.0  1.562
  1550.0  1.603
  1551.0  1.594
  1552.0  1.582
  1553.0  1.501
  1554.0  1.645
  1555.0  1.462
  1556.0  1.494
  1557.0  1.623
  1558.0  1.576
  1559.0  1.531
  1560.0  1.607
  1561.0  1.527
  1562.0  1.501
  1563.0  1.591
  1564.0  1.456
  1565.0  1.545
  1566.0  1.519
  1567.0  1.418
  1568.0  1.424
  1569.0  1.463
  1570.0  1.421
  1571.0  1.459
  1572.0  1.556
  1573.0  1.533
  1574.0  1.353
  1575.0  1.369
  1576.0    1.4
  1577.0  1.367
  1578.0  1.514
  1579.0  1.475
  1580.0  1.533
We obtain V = 1.53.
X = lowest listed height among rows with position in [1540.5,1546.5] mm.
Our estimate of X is 1.451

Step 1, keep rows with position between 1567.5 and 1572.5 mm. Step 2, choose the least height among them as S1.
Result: 1.421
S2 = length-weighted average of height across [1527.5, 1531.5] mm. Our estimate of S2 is 1.7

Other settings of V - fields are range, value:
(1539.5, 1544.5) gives 1.61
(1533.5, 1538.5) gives 1.67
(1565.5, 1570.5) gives 1.45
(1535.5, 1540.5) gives 1.63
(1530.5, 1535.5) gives 1.71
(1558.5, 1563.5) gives 1.55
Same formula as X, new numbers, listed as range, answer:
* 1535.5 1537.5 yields 1.644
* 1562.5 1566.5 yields 1.456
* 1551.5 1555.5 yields 1.462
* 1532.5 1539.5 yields 1.602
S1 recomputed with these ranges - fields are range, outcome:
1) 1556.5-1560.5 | 1.531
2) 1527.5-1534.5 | 1.588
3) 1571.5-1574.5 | 1.353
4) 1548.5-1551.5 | 1.562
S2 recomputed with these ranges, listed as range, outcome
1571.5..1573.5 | 1.54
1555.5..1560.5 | 1.57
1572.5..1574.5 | 1.44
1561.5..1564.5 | 1.52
